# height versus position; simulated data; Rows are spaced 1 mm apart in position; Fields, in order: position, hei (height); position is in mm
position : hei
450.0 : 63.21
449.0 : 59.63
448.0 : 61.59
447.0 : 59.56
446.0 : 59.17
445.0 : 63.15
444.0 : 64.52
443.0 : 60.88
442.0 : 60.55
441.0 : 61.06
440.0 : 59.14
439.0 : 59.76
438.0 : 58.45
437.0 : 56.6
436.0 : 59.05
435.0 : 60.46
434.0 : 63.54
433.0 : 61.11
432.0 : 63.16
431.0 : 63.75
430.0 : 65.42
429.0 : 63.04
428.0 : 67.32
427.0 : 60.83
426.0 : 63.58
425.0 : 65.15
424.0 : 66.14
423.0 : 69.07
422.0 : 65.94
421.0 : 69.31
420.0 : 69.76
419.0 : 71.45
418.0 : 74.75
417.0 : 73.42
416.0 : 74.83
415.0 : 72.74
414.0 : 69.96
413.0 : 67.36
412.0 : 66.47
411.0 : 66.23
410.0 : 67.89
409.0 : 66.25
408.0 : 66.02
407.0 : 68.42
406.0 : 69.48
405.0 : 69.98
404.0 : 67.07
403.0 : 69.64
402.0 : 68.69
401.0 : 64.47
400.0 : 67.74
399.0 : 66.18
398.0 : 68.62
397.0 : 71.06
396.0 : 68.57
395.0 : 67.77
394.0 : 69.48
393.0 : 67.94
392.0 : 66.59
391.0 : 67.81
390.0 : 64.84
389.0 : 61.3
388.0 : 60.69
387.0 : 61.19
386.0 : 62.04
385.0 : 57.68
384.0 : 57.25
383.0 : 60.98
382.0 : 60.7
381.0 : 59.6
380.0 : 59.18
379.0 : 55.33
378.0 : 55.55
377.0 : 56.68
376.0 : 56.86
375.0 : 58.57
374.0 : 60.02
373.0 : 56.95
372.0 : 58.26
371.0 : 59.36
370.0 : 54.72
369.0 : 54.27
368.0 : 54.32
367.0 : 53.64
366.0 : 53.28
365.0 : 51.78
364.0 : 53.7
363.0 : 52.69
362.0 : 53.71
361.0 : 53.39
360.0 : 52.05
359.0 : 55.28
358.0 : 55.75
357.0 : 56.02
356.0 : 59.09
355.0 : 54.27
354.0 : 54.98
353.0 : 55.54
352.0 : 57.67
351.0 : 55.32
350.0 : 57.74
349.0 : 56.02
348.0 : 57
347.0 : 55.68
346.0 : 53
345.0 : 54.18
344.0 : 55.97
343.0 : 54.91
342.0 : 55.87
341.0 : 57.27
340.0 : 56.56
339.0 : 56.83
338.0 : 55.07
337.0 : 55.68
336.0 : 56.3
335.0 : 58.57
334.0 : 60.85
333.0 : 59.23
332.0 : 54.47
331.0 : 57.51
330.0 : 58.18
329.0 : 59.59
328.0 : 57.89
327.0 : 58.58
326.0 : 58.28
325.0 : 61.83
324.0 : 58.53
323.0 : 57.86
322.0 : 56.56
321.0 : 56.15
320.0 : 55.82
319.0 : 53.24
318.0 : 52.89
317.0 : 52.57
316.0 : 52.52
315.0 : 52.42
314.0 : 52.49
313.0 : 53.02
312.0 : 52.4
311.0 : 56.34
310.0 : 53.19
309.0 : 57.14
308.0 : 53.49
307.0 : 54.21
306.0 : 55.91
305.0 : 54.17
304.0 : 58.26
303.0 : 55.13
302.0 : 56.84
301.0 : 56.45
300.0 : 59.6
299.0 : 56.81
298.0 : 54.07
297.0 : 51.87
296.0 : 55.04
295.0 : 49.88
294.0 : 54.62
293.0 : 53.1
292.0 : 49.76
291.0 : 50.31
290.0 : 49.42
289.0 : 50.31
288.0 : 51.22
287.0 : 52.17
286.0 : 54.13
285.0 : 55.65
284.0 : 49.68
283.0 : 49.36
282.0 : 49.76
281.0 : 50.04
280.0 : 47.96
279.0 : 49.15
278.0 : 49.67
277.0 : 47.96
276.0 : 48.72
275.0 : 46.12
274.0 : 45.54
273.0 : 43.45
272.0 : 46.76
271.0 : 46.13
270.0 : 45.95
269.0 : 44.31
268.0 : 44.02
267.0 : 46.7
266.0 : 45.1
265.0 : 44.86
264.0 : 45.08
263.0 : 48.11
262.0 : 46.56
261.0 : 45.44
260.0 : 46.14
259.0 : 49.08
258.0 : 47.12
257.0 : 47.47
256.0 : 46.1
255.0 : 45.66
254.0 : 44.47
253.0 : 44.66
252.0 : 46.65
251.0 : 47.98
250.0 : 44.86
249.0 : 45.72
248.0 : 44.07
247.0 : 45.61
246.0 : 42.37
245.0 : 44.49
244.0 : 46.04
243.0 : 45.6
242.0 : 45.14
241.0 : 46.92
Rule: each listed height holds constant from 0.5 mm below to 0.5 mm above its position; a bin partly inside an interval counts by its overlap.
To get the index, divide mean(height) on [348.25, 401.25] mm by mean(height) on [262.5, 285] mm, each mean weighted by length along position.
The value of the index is 1.25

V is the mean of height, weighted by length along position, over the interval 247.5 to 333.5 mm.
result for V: 51.4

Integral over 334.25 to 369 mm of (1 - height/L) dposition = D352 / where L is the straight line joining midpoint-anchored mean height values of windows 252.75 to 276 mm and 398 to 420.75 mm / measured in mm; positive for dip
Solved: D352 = 2.6 mm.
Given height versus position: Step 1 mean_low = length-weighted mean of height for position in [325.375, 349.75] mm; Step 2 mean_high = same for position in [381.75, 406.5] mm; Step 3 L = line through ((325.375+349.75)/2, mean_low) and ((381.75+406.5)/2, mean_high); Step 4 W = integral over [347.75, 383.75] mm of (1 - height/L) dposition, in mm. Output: 2.97 mm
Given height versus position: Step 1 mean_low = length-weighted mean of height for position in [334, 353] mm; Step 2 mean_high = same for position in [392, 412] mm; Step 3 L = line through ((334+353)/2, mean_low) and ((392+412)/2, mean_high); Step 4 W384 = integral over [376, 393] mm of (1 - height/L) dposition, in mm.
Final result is 1.0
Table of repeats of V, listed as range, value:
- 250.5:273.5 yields 46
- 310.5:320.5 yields 53.4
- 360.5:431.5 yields 63.4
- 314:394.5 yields 57.2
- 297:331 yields 55.8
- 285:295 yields 51.8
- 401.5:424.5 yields 69.2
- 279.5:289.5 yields 51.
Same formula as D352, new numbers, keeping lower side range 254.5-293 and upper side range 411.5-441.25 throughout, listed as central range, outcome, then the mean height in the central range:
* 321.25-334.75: -1.0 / 58.4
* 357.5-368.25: 0.9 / 53.6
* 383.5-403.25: -1.2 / 65.4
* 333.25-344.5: -0.3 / 56.8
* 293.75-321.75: -1.4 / 54.5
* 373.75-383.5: 0.3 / 58.3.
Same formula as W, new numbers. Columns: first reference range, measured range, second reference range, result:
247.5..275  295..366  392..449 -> -1.7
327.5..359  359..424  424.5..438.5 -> -3.7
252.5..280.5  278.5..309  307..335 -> -1.1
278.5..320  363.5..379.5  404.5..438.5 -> 1.3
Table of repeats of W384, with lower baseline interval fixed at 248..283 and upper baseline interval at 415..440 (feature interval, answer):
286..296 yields -0.4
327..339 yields -0.7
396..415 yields -1.6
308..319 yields -0.3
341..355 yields 0.1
